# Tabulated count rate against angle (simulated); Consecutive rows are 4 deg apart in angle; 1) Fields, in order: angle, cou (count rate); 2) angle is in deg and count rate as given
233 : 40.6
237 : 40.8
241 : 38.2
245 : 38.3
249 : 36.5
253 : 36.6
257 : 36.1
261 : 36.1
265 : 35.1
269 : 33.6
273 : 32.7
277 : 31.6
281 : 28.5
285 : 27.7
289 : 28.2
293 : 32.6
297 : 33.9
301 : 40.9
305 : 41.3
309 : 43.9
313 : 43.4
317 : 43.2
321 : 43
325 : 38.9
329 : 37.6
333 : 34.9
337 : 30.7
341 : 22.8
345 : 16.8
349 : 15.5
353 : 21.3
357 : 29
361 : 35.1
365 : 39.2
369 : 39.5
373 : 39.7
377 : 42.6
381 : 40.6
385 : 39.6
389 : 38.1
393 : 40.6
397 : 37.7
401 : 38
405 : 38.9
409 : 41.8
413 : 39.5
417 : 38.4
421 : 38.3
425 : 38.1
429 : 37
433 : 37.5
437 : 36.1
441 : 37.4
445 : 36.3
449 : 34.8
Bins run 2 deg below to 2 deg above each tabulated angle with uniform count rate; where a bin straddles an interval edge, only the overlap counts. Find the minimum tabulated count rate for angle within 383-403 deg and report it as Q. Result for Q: 37.7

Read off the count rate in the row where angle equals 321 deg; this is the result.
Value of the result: 43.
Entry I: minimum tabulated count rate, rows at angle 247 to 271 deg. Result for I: 33.6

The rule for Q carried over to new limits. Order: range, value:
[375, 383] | 40.6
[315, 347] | 16.8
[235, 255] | 36.5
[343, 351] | 15.5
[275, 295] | 27.7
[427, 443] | 36.1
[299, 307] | 40.9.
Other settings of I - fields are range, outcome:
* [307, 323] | 43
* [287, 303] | 28.2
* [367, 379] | 39.5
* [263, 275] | 32.7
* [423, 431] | 37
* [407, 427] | 38.1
